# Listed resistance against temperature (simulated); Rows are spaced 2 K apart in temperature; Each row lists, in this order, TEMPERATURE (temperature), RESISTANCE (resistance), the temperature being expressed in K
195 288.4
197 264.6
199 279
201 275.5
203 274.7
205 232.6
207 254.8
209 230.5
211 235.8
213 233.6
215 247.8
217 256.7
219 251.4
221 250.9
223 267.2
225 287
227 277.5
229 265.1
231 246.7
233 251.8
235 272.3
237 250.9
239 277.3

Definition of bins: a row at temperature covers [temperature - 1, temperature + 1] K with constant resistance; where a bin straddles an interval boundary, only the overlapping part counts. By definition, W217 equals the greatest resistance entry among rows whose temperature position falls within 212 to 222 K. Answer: 256.7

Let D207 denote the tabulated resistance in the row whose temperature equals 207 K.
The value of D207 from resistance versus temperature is 254.8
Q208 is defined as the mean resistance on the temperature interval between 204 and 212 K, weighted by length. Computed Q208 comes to 238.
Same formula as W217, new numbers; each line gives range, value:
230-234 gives 251.8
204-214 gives 254.8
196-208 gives 279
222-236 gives 287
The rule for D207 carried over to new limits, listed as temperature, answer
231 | 246.7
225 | 287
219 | 251.4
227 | 277.5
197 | 264.6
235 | 272.3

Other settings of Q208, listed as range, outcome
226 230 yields 271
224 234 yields 266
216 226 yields 263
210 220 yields 245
